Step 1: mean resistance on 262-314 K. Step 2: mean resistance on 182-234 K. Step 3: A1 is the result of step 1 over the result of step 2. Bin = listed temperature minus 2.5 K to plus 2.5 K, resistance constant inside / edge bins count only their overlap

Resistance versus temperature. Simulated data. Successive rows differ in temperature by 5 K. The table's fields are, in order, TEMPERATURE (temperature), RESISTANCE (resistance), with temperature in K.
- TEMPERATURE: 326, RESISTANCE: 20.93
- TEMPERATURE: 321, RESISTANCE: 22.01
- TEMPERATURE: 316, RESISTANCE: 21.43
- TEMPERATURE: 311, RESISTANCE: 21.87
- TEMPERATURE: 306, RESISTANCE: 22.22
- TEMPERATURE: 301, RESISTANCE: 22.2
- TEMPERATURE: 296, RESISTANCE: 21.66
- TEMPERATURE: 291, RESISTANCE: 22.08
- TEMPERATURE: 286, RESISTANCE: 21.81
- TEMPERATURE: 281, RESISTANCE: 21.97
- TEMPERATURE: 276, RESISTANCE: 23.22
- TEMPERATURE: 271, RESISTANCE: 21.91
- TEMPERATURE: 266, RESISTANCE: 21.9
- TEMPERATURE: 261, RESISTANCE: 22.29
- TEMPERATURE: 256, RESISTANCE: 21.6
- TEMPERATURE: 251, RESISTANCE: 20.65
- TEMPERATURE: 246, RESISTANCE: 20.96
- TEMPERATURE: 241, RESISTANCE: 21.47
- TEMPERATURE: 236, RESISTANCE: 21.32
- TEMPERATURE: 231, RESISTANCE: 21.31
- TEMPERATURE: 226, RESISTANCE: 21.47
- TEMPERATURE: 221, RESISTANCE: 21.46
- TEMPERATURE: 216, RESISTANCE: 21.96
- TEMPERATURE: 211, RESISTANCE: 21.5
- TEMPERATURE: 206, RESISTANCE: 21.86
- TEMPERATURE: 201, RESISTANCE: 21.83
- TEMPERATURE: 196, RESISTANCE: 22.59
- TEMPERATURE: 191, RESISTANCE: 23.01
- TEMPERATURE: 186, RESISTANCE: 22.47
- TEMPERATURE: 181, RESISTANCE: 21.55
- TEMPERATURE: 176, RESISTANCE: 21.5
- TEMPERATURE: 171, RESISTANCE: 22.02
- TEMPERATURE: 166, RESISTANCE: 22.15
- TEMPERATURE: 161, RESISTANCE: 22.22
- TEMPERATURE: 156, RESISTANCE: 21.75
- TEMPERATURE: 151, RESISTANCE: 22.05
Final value 1.0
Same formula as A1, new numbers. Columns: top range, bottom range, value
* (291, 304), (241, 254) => 1.05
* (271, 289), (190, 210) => 1.00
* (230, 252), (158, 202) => 0.96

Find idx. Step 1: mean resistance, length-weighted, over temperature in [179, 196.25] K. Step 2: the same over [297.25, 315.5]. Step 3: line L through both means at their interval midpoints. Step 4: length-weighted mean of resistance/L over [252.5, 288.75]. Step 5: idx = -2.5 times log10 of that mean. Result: 0.00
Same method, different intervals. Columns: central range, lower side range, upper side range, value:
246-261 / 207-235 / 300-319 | 0.02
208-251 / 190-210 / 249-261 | 0.02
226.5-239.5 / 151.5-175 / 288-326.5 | 0.03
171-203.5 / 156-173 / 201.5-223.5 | -0.01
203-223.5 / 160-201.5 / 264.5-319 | 0.02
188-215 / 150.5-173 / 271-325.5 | -0.01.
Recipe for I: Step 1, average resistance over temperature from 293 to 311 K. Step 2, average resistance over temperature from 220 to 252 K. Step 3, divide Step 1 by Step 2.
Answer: 1.04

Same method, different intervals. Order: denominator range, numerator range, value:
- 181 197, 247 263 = 0.95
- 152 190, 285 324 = 1.00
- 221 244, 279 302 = 1.03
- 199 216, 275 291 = 1.02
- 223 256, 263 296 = 1.04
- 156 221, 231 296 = 0.99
